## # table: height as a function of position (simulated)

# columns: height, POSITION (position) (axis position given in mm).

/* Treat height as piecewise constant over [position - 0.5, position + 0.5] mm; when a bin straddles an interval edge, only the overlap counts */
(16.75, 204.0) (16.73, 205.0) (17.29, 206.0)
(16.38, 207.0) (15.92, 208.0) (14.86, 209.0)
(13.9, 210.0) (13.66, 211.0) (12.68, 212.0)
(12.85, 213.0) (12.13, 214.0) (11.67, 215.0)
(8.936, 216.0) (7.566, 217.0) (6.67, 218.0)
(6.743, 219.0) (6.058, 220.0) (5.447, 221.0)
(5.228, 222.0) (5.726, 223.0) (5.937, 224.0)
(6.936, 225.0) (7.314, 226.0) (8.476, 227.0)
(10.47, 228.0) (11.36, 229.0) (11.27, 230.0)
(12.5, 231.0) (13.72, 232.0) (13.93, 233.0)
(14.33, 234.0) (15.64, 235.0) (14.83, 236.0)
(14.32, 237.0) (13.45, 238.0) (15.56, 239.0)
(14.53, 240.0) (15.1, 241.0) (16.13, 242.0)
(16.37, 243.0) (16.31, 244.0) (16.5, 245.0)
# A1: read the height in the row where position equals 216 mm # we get 8.936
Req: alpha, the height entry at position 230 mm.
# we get 11.27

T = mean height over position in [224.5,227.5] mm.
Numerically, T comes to 7.58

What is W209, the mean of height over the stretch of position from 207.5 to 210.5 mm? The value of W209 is 14.9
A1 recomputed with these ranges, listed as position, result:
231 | 12.5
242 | 16.13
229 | 11.36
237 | 14.32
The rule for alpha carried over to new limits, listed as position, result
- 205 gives 16.73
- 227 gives 8.476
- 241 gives 15.1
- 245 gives 16.5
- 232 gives 13.72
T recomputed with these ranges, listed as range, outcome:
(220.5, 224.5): 5.58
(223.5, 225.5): 6.44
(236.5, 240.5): 14.5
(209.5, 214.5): 13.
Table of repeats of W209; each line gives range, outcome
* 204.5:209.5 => 16.2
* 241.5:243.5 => 16.2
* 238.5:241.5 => 15.1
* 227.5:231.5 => 11.4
